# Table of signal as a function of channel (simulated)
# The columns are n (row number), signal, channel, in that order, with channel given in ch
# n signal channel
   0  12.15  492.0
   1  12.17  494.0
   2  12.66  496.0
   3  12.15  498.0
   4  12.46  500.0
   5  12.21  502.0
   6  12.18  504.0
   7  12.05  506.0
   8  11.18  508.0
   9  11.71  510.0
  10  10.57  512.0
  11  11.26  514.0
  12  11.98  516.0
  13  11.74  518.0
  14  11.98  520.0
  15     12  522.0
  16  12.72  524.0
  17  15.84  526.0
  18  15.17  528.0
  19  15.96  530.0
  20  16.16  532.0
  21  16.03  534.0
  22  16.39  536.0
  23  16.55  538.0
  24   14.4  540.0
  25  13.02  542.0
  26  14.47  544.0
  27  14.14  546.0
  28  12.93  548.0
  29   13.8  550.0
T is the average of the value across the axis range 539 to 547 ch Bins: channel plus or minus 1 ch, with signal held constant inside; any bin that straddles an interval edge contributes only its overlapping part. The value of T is 14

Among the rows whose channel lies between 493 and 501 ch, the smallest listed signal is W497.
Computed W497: 12.15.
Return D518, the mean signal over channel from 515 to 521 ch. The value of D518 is 11.9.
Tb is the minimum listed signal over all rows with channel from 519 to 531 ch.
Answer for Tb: 11.98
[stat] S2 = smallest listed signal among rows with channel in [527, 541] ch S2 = 14.4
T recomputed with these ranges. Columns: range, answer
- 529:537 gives 16.1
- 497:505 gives 12.2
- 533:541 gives 15.8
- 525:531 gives 15.7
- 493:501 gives 12.4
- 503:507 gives 12.1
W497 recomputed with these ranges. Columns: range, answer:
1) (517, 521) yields 11.74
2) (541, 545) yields 13.02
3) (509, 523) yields 10.57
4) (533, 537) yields 16.03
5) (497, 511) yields 11.18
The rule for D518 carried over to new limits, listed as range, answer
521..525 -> 12.4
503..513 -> 11.5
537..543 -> 14.7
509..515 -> 11.2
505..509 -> 11.6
